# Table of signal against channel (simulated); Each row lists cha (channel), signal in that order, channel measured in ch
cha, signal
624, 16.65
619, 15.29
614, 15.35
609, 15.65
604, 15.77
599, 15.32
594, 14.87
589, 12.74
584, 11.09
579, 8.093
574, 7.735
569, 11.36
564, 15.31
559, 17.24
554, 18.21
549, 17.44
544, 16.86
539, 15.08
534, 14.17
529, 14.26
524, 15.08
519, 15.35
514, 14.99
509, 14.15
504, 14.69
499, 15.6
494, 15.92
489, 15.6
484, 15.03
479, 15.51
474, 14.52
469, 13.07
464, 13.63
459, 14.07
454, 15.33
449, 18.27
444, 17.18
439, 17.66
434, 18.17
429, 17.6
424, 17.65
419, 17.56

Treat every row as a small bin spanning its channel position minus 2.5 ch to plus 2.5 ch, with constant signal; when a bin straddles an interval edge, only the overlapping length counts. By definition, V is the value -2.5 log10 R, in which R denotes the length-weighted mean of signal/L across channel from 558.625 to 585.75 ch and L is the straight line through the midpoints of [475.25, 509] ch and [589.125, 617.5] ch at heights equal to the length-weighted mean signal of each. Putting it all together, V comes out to 0.31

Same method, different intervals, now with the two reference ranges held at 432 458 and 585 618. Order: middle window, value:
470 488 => 0.12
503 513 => 0.12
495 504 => 0.06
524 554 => 0.00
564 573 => 0.28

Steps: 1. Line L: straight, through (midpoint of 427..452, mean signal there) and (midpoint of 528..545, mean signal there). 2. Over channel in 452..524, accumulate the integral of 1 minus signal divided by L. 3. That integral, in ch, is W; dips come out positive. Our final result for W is 6.67 ch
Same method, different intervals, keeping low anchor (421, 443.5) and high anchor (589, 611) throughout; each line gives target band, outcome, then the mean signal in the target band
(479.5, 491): 1.1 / 15.3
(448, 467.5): 2.6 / 15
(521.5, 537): 1.6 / 14.5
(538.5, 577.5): 2.6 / 14.7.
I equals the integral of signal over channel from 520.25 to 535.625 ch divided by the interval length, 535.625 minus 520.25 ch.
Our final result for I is 14.6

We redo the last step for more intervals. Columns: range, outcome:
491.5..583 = 14.5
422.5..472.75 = 16.2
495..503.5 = 15.4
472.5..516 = 15.1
